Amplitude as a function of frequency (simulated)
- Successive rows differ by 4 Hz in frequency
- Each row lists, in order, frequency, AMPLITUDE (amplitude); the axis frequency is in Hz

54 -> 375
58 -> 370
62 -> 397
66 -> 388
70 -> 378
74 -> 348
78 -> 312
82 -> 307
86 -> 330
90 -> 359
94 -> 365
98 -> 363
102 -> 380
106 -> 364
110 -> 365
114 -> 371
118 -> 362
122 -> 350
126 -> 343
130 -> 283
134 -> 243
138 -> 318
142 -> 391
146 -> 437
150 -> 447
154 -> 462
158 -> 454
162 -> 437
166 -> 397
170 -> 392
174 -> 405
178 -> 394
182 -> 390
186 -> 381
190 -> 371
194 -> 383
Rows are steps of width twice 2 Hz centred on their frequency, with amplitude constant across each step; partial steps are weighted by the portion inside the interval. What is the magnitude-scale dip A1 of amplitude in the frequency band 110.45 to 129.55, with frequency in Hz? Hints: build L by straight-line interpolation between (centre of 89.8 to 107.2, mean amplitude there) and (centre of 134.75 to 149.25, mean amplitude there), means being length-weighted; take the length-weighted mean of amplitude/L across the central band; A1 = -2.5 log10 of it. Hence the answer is 0.06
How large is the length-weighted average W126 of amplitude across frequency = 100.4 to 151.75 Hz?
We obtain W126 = 357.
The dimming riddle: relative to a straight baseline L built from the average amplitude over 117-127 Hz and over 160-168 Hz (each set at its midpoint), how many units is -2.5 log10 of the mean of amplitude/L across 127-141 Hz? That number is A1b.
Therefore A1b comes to 0.25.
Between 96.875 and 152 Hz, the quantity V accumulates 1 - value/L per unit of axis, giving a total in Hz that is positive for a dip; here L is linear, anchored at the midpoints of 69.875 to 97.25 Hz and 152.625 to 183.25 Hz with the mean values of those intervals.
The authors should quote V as 2.8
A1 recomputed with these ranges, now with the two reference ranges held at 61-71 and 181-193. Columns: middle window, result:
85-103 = 0.08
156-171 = -0.11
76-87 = 0.22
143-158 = -0.17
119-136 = 0.24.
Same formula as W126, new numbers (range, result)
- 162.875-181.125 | 399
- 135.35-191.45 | 404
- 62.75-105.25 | 355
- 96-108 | 369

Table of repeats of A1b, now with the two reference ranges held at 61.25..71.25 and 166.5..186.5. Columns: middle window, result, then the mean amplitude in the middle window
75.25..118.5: 0.108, 352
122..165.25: 0.032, 380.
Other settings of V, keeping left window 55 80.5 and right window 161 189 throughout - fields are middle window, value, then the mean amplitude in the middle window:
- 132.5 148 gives 1.5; 351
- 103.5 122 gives 0.7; 364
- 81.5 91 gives 1.0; 333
